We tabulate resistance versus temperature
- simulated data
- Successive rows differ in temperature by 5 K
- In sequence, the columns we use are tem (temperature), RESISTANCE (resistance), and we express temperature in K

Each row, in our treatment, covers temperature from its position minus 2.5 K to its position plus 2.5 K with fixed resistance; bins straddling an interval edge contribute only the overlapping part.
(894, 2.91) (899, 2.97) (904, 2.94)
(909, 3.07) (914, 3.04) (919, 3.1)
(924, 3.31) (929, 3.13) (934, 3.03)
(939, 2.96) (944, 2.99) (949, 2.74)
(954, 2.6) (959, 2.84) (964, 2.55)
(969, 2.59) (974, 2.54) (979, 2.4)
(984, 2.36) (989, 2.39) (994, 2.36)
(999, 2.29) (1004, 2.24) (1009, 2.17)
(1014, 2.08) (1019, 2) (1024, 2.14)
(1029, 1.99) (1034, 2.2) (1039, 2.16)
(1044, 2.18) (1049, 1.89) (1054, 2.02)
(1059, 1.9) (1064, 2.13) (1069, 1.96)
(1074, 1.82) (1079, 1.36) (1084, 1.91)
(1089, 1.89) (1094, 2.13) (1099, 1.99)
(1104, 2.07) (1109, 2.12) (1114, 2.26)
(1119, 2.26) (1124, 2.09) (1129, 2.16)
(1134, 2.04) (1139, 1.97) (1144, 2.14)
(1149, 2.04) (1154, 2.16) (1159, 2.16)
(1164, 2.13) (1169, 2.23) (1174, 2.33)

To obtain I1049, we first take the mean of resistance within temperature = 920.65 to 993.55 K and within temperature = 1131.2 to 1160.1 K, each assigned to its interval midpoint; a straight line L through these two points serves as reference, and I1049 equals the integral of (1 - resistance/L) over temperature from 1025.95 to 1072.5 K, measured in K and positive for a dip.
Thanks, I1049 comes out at 7.2 K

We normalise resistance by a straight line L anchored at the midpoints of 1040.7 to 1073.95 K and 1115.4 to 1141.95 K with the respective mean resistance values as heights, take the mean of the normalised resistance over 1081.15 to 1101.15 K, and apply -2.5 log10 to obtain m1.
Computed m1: 0.046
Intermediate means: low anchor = 2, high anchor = 2.11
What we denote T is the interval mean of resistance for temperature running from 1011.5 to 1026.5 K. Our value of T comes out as 2.07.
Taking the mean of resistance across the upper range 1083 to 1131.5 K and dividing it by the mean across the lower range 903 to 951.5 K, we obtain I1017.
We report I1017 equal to 0.69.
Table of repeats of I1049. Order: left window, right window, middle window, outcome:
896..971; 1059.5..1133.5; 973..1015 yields 4.42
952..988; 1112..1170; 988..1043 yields 5.86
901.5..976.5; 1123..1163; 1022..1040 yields 2.95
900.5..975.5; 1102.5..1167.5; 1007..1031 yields 4.71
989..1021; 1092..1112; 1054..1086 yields 3.99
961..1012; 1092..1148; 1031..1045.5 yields 0.69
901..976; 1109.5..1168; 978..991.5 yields 1.69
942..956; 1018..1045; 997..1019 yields 1.26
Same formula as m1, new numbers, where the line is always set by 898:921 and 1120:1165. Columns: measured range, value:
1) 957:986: 0.097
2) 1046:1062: 0.249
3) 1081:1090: 0.237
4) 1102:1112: 0.069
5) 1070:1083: 0.378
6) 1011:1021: 0.261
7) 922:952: -0.035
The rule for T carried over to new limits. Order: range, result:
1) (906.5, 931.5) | 3.13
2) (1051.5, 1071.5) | 2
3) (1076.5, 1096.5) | 1.82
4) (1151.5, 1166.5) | 2.15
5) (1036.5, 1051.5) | 2.08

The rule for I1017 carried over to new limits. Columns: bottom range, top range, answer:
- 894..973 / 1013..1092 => 0.68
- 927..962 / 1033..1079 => 0.69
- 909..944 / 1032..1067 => 0.67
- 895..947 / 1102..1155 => 0.70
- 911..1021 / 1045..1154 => 0.77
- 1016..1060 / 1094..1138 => 1.03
